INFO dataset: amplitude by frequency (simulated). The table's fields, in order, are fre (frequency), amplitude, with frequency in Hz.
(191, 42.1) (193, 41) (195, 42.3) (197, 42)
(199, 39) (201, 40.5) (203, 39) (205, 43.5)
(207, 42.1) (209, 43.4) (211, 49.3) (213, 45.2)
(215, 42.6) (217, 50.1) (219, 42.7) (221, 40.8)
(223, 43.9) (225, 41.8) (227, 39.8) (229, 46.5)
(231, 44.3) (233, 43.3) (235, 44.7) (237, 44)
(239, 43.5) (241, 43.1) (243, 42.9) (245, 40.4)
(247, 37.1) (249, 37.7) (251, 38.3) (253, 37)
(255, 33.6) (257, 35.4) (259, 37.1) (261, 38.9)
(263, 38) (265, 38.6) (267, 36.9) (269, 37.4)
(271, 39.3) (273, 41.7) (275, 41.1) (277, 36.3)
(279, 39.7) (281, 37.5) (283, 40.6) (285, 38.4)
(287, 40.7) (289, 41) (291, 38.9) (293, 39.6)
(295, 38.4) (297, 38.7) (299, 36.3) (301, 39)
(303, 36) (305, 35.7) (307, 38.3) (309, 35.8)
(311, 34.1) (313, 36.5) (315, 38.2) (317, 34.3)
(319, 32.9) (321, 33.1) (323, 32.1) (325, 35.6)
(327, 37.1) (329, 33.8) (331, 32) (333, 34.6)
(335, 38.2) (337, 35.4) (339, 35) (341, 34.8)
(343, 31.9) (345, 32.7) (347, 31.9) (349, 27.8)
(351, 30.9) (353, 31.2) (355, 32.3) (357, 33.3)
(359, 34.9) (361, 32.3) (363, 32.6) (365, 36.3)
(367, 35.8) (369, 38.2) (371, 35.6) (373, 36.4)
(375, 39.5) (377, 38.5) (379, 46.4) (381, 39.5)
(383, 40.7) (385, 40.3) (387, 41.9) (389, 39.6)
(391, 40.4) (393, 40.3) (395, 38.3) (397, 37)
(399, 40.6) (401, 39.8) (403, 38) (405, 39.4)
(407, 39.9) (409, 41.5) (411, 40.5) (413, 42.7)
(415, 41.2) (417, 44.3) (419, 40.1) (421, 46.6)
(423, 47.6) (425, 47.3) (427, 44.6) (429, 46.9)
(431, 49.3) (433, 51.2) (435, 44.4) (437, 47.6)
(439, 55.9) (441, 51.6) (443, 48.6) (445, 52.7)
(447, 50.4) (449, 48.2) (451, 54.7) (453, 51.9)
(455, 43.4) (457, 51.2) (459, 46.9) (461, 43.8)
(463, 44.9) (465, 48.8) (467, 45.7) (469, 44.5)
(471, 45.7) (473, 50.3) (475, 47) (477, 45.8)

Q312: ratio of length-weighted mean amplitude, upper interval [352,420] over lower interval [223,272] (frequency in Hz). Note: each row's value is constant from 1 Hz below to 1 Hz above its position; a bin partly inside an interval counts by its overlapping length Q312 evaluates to 1.0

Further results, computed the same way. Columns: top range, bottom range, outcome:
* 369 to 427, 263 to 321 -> 1.08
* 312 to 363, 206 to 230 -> 0.77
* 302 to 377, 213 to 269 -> 0.85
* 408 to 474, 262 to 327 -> 1.26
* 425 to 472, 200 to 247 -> 1.12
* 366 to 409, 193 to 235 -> 0.91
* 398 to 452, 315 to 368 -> 1.36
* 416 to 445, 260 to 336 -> 1.28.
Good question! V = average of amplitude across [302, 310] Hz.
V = 36.5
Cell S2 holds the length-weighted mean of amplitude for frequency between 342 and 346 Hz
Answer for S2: 32.3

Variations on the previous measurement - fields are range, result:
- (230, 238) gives 44.1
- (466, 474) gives 46.5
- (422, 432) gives 47.1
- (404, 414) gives 40.8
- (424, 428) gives 46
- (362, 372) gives 35.7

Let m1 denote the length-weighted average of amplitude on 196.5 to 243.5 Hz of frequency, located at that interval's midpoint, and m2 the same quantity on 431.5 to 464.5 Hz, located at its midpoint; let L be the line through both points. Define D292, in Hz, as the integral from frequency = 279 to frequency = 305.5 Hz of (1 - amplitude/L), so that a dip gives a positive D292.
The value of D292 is 3.8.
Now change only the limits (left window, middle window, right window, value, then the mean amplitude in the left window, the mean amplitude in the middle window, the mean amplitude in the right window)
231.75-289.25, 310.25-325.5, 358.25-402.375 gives 1.7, 39.5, 34.6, 38.4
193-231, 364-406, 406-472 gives 6.2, 43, 39.2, 46.8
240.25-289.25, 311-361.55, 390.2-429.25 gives 8.1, 38.7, 33.7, 41.8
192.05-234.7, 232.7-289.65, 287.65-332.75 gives 0.4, 43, 39.4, 36.3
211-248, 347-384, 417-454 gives 9.0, 43.3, 35.6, 48.7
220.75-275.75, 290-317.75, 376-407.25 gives 2.1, 40.2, 37.2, 40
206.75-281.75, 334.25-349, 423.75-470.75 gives 3.6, 40.9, 33.8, 48.4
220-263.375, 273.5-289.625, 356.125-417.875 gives 0.3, 40.6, 39.4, 38.9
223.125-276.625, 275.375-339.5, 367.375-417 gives 5.3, 40.1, 36.7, 39.9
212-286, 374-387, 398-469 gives 1.0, 40.5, 40.9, 46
